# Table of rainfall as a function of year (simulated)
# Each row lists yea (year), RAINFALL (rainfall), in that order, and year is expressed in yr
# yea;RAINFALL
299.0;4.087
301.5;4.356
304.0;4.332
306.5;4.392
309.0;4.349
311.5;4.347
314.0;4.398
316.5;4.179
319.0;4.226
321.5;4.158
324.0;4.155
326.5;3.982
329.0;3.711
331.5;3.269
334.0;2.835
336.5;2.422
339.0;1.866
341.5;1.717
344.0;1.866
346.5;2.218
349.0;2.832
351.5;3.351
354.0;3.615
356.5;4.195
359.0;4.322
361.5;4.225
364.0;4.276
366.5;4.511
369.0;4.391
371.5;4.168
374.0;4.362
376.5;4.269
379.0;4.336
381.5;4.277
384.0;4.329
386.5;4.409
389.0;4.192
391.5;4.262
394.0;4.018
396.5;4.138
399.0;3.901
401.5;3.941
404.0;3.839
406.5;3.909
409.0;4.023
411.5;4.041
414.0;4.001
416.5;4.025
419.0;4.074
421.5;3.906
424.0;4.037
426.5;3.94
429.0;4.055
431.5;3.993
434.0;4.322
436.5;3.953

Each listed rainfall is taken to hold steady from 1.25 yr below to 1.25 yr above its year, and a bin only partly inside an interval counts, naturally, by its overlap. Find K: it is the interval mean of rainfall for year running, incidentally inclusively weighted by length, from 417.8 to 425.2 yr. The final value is 4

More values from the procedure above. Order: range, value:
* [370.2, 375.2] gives 4.27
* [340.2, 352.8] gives 2.4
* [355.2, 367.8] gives 4.3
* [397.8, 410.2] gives 3.92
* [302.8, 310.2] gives 4.36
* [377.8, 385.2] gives 4.31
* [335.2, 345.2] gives 1.97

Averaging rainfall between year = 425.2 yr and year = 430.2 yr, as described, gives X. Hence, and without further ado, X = 4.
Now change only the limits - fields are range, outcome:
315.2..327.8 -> 4.14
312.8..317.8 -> 4.29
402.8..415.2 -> 3.96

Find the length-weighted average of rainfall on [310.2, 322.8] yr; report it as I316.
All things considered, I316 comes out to 4.26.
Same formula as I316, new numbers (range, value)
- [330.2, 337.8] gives 2.84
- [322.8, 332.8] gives 3.77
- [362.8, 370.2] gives 4.39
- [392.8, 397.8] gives 4.08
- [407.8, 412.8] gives 4.03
